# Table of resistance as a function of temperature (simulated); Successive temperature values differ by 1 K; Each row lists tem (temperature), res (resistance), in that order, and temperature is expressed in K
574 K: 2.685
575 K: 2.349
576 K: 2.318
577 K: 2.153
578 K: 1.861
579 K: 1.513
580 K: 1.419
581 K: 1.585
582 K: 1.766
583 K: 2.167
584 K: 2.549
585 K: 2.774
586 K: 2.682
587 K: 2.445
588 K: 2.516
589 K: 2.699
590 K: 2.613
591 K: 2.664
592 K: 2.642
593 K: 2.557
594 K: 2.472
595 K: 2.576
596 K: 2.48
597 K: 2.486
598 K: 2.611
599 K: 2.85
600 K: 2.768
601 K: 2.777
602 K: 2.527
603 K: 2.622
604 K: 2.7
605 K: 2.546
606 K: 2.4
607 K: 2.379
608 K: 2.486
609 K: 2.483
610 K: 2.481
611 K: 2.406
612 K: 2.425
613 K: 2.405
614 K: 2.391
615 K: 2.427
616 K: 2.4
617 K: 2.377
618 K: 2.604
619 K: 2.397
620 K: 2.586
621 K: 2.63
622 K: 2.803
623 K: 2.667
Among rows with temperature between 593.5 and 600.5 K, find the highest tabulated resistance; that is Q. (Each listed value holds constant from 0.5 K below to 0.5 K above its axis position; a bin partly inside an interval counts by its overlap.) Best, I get 2.85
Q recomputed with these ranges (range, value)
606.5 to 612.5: 2.486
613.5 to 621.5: 2.63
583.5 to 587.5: 2.774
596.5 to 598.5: 2.611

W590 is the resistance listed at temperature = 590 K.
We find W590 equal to 2.613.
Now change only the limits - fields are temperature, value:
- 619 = 2.397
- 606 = 2.4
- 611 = 2.406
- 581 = 1.585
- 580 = 1.419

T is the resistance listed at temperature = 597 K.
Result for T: 2.486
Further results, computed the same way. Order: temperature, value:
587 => 2.445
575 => 2.349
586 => 2.682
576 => 2.318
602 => 2.527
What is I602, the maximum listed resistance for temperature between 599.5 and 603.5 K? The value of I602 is 2.777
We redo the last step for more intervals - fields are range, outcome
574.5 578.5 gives 2.349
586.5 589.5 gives 2.699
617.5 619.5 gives 2.604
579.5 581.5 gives 1.585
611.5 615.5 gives 2.427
